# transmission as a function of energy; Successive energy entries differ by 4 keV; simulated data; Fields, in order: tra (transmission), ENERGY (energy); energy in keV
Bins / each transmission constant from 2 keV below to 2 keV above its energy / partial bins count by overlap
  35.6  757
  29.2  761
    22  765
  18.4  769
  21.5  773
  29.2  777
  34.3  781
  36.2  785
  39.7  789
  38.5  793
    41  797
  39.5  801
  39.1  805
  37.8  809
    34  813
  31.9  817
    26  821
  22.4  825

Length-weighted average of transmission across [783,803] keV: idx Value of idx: 39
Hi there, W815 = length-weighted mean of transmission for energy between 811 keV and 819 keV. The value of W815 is 33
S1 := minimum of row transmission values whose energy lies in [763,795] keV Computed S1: 18.4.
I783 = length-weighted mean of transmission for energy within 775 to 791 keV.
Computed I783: 34.9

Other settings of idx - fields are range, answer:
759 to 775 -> 22.8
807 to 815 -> 35.9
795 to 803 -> 40.2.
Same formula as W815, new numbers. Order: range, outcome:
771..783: 28.3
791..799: 39.8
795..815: 38.3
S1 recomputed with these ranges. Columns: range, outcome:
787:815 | 34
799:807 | 39.1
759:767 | 22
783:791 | 36.2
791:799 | 38.5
